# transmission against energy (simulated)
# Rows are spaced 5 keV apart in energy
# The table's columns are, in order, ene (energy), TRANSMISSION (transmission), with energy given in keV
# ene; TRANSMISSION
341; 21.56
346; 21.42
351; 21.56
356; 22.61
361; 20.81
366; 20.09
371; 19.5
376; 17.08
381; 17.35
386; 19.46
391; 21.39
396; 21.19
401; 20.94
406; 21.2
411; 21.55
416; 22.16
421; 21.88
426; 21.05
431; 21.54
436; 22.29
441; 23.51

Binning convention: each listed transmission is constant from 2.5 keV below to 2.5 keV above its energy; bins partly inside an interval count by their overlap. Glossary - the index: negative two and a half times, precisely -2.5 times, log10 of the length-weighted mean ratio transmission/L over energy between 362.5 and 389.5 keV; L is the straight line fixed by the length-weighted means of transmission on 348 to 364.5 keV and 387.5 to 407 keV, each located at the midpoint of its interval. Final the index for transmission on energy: 0.13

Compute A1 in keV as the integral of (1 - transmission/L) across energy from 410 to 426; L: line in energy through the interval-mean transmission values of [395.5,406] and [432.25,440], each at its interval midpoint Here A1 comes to -0.03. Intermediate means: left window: 21.1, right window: 22.4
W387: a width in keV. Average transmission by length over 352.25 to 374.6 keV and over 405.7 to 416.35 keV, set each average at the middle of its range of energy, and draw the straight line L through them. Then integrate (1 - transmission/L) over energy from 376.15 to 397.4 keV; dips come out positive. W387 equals 1.66 keV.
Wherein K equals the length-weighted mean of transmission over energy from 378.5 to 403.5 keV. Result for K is 20.1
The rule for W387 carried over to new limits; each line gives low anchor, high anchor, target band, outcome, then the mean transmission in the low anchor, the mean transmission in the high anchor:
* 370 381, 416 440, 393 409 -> -1.1 keV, 17.9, 21.9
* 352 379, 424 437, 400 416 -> -0.3 keV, 20.1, 21.6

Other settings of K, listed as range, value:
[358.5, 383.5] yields 19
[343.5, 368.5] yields 21.3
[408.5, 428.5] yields 21.7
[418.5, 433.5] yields 21.5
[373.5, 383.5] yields 17.2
